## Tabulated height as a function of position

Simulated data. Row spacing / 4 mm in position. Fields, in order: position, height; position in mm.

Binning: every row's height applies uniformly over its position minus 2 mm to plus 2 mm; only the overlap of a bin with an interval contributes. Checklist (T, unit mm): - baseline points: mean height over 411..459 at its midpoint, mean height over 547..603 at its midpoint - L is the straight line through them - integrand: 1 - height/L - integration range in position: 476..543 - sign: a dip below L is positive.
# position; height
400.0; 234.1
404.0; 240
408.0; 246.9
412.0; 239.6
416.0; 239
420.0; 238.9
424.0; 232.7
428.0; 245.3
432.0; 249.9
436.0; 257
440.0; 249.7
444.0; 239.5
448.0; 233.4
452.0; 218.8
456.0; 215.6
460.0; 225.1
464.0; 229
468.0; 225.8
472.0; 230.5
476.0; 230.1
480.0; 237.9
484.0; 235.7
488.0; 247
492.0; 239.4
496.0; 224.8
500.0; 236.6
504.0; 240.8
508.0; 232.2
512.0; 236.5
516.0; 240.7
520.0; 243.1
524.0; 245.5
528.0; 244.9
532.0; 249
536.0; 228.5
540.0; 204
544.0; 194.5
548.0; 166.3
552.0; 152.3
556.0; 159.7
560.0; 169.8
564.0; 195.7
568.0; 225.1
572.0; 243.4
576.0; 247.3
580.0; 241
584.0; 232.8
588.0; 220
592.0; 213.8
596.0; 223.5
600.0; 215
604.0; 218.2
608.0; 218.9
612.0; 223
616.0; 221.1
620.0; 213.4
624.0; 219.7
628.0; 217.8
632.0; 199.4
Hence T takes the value -4.1 mm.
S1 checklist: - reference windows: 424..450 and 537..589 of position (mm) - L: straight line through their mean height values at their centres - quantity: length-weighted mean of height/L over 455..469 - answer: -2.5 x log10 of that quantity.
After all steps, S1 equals 0.06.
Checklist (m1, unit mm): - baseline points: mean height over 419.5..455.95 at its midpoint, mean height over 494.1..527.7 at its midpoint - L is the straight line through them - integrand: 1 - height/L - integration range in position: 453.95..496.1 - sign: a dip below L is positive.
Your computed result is 1.3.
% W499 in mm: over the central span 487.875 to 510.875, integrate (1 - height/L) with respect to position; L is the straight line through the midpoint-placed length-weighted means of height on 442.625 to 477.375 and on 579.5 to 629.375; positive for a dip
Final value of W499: -1.1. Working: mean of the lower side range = 227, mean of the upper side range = 221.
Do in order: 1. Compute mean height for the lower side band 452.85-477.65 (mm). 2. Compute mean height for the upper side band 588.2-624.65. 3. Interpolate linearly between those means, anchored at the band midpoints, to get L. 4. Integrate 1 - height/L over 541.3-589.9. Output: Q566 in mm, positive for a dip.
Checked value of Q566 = 3.65 mm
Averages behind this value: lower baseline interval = 226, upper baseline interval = 219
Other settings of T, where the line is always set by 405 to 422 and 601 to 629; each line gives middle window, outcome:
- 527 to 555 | 3.0 mm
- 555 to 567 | 2.4 mm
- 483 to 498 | -0.3 mm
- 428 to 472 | 0.4 mm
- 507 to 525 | -0.8 mm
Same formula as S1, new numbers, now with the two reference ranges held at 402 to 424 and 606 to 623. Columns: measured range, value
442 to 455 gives 0.03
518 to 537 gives -0.07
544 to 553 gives 0.32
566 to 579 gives -0.07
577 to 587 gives -0.06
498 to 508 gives -0.03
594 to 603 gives 0.01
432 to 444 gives -0.06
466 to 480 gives 0.02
